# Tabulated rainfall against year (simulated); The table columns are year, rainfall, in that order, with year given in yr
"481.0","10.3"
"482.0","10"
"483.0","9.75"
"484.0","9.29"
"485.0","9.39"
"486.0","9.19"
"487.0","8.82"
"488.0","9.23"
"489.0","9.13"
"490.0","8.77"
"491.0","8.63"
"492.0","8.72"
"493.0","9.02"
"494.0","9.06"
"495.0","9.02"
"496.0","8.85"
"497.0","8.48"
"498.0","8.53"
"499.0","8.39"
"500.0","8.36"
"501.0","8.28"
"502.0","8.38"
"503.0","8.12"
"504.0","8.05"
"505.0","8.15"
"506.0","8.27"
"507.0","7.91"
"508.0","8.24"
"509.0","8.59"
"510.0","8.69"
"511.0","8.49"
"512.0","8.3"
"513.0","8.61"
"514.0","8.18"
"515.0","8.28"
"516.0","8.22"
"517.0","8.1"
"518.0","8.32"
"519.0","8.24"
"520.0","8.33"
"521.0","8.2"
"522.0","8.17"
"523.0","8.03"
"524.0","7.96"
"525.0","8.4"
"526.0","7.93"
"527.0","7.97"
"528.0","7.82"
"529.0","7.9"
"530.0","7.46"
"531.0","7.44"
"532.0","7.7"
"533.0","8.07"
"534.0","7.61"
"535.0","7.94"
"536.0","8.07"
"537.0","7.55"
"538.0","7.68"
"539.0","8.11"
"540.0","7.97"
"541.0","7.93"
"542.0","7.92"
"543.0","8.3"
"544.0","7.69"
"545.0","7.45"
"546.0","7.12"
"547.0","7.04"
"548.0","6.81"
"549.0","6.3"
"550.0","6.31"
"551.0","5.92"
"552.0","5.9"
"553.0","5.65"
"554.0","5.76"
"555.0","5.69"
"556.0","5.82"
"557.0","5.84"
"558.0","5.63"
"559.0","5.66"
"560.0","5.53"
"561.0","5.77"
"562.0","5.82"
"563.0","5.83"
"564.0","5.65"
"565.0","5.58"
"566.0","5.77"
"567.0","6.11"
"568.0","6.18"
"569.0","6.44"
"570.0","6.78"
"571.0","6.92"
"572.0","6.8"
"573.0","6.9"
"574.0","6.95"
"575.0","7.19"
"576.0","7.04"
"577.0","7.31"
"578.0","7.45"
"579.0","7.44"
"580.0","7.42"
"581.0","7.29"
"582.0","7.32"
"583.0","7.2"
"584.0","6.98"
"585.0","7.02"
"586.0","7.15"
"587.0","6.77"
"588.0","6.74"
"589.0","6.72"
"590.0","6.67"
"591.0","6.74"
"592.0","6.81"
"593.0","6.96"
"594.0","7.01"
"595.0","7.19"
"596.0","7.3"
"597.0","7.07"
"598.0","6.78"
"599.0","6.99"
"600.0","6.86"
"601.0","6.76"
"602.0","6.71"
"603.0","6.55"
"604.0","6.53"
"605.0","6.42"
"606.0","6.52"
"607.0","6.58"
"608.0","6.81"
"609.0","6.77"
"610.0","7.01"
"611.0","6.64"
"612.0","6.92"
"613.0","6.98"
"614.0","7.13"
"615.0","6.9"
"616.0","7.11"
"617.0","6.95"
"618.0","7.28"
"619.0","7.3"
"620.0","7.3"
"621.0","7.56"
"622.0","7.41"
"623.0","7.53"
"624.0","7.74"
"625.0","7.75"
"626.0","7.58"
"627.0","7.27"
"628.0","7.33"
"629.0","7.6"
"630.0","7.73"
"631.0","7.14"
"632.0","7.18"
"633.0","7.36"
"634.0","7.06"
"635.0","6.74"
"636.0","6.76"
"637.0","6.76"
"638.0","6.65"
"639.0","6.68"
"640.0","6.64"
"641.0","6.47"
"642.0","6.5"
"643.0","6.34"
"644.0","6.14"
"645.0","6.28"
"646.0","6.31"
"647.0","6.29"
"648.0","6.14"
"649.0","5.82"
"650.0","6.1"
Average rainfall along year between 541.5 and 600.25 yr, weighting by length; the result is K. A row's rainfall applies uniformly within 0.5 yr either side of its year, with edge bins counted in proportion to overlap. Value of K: 6.66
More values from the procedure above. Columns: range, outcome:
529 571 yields 6.74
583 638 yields 7.02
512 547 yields 7.95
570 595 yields 7.03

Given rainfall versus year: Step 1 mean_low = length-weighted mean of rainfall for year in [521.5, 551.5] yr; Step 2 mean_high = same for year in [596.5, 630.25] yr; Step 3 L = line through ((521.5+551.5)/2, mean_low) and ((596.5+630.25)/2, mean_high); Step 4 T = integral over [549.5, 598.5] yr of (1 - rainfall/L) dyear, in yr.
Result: 5.29 yr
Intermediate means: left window 7.62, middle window 6.55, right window 7.06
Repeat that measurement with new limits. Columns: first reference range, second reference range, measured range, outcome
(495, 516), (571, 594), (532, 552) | 0.8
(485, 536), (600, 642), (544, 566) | 4.9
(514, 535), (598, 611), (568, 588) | 0.3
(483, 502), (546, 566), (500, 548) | -4.1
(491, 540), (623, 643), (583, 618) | 2.5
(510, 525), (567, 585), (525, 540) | 0.2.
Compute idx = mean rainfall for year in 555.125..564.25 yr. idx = 5.73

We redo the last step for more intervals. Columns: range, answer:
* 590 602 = 6.93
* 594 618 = 6.86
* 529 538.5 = 7.73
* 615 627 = 7.38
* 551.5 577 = 6.15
